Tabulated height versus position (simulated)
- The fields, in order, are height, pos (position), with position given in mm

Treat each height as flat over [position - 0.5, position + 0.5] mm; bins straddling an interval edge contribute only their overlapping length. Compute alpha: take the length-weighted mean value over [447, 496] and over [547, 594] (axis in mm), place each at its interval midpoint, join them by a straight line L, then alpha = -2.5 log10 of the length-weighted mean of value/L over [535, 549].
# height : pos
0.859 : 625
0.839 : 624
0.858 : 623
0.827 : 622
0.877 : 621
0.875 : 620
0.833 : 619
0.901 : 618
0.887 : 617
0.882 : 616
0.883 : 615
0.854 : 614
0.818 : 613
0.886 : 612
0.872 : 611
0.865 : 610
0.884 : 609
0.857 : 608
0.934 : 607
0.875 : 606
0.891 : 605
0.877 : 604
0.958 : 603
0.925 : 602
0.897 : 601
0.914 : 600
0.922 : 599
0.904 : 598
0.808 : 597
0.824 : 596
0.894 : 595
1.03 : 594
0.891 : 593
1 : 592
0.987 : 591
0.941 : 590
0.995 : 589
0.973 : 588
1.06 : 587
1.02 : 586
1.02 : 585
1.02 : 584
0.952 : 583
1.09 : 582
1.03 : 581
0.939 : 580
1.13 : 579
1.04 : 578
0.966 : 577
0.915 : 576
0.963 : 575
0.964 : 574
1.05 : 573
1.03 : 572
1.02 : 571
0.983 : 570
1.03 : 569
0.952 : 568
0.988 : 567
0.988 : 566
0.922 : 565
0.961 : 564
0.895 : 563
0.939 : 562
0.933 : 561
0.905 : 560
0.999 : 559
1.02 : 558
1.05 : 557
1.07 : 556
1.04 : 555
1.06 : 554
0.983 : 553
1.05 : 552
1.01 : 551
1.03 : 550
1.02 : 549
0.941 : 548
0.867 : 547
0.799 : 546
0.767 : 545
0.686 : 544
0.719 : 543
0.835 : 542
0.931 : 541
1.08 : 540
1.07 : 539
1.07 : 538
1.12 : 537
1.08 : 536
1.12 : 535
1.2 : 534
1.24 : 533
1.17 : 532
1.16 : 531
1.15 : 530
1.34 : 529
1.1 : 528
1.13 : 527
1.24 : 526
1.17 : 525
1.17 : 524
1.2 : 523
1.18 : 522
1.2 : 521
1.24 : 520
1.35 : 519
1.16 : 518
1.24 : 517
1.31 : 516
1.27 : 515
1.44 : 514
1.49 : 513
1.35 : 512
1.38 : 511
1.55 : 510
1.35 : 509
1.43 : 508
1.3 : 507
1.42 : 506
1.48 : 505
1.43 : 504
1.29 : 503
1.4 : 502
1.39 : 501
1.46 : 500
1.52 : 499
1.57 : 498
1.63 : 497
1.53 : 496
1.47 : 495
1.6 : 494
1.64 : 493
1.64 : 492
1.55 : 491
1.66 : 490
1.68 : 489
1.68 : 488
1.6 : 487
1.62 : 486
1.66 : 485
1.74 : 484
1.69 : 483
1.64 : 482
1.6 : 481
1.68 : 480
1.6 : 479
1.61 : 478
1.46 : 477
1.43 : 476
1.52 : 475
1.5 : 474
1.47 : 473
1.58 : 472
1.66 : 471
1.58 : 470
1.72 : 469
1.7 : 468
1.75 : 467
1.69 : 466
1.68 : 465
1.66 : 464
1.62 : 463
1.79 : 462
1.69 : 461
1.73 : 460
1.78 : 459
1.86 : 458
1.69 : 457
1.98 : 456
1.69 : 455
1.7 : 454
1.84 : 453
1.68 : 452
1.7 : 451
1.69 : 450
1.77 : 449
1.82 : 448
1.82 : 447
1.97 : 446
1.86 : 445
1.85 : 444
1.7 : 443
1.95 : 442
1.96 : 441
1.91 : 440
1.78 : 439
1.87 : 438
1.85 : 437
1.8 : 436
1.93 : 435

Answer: 0.27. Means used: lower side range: 1.66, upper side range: 0.994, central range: 0.931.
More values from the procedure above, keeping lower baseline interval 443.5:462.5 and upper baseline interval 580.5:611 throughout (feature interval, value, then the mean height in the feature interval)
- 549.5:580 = 0.13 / 0.995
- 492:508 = 0.02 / 1.48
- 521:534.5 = 0.13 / 1.19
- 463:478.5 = 0.05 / 1.6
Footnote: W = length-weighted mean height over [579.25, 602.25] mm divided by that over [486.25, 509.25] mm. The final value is 0.63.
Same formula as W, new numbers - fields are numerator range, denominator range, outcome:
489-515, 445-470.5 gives 0.85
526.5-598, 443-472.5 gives 0.57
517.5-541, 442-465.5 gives 0.66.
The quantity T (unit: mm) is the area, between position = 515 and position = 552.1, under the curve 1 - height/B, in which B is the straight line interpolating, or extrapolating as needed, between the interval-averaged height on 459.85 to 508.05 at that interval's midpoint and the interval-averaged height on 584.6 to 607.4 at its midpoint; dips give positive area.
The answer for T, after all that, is 6.0 mm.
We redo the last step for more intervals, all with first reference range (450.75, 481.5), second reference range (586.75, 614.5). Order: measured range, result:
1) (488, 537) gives 1.9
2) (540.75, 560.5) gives 4.1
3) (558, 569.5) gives 1.6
